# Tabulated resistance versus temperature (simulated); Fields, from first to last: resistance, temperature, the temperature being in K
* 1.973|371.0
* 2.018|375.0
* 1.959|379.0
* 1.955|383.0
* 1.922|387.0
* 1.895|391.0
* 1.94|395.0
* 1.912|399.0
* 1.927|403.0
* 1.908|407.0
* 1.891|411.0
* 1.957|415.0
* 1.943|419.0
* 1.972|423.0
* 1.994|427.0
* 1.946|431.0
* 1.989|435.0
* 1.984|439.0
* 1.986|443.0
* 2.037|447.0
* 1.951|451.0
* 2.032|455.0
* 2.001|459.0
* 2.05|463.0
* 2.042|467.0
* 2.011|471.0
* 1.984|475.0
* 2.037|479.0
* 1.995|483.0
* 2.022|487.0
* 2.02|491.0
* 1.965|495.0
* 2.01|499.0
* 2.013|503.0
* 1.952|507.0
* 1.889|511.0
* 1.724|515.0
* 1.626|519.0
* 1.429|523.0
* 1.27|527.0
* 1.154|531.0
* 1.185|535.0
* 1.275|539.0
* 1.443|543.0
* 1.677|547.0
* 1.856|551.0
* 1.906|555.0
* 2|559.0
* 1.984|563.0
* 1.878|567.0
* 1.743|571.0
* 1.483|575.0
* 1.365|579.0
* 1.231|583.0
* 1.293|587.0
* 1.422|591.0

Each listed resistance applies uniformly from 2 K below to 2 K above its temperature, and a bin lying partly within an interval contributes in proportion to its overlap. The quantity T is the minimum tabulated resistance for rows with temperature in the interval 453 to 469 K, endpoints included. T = 2.001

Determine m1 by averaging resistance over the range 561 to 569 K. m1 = 1.93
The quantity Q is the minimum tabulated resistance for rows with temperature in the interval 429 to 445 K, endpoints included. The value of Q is 1.946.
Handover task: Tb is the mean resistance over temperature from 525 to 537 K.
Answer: 1.2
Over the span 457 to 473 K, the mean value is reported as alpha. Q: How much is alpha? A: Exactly 2.03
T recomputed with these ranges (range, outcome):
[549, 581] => 1.365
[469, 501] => 1.965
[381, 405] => 1.895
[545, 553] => 1.677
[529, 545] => 1.154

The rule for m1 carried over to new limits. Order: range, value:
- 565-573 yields 1.81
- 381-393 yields 1.92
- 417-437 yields 1.97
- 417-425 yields 1.96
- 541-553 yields 1.66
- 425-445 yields 1.98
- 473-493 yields 2.01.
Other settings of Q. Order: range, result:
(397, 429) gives 1.891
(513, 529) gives 1.27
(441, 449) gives 1.986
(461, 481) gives 1.984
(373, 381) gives 1.959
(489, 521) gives 1.626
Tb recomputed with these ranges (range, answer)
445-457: 2.01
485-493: 2.02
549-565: 1.94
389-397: 1.92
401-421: 1.93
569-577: 1.61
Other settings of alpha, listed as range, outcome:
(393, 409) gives 1.92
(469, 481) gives 2.01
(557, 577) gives 1.82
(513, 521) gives 1.67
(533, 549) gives 1.4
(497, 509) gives 1.99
